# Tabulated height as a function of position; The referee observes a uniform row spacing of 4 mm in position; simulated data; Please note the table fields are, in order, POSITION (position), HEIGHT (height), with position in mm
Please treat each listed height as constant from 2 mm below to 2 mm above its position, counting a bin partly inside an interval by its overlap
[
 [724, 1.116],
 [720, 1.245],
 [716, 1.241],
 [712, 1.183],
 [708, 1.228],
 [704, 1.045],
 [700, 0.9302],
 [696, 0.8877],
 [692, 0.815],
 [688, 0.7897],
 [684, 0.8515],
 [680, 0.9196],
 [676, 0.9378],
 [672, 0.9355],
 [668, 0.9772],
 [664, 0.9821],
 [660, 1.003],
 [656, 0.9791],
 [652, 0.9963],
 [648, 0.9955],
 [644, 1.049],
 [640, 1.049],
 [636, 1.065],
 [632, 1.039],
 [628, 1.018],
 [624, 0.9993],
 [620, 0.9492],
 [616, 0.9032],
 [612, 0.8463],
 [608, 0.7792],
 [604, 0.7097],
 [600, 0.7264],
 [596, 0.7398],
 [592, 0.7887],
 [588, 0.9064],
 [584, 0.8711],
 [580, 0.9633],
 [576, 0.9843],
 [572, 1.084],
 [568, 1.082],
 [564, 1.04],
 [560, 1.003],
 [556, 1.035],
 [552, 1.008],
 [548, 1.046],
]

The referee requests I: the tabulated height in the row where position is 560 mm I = 1.003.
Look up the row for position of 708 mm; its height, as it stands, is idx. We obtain 1.228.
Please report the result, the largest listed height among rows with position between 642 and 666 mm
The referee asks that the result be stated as 1.049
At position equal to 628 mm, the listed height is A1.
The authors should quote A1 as 1.018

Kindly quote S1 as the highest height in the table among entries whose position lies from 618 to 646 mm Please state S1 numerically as 1.065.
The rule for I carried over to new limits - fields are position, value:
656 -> 0.9791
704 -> 1.045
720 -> 1.245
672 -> 0.9355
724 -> 1.116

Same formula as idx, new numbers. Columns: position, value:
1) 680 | 0.9196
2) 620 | 0.9492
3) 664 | 0.9821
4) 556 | 1.035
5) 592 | 0.7887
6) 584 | 0.8711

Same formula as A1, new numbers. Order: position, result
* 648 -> 0.9955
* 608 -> 0.7792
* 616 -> 0.9032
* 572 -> 1.084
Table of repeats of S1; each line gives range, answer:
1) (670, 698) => 0.9378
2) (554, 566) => 1.04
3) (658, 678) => 1.003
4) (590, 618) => 0.9032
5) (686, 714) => 1.228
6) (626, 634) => 1.039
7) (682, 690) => 0.8515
